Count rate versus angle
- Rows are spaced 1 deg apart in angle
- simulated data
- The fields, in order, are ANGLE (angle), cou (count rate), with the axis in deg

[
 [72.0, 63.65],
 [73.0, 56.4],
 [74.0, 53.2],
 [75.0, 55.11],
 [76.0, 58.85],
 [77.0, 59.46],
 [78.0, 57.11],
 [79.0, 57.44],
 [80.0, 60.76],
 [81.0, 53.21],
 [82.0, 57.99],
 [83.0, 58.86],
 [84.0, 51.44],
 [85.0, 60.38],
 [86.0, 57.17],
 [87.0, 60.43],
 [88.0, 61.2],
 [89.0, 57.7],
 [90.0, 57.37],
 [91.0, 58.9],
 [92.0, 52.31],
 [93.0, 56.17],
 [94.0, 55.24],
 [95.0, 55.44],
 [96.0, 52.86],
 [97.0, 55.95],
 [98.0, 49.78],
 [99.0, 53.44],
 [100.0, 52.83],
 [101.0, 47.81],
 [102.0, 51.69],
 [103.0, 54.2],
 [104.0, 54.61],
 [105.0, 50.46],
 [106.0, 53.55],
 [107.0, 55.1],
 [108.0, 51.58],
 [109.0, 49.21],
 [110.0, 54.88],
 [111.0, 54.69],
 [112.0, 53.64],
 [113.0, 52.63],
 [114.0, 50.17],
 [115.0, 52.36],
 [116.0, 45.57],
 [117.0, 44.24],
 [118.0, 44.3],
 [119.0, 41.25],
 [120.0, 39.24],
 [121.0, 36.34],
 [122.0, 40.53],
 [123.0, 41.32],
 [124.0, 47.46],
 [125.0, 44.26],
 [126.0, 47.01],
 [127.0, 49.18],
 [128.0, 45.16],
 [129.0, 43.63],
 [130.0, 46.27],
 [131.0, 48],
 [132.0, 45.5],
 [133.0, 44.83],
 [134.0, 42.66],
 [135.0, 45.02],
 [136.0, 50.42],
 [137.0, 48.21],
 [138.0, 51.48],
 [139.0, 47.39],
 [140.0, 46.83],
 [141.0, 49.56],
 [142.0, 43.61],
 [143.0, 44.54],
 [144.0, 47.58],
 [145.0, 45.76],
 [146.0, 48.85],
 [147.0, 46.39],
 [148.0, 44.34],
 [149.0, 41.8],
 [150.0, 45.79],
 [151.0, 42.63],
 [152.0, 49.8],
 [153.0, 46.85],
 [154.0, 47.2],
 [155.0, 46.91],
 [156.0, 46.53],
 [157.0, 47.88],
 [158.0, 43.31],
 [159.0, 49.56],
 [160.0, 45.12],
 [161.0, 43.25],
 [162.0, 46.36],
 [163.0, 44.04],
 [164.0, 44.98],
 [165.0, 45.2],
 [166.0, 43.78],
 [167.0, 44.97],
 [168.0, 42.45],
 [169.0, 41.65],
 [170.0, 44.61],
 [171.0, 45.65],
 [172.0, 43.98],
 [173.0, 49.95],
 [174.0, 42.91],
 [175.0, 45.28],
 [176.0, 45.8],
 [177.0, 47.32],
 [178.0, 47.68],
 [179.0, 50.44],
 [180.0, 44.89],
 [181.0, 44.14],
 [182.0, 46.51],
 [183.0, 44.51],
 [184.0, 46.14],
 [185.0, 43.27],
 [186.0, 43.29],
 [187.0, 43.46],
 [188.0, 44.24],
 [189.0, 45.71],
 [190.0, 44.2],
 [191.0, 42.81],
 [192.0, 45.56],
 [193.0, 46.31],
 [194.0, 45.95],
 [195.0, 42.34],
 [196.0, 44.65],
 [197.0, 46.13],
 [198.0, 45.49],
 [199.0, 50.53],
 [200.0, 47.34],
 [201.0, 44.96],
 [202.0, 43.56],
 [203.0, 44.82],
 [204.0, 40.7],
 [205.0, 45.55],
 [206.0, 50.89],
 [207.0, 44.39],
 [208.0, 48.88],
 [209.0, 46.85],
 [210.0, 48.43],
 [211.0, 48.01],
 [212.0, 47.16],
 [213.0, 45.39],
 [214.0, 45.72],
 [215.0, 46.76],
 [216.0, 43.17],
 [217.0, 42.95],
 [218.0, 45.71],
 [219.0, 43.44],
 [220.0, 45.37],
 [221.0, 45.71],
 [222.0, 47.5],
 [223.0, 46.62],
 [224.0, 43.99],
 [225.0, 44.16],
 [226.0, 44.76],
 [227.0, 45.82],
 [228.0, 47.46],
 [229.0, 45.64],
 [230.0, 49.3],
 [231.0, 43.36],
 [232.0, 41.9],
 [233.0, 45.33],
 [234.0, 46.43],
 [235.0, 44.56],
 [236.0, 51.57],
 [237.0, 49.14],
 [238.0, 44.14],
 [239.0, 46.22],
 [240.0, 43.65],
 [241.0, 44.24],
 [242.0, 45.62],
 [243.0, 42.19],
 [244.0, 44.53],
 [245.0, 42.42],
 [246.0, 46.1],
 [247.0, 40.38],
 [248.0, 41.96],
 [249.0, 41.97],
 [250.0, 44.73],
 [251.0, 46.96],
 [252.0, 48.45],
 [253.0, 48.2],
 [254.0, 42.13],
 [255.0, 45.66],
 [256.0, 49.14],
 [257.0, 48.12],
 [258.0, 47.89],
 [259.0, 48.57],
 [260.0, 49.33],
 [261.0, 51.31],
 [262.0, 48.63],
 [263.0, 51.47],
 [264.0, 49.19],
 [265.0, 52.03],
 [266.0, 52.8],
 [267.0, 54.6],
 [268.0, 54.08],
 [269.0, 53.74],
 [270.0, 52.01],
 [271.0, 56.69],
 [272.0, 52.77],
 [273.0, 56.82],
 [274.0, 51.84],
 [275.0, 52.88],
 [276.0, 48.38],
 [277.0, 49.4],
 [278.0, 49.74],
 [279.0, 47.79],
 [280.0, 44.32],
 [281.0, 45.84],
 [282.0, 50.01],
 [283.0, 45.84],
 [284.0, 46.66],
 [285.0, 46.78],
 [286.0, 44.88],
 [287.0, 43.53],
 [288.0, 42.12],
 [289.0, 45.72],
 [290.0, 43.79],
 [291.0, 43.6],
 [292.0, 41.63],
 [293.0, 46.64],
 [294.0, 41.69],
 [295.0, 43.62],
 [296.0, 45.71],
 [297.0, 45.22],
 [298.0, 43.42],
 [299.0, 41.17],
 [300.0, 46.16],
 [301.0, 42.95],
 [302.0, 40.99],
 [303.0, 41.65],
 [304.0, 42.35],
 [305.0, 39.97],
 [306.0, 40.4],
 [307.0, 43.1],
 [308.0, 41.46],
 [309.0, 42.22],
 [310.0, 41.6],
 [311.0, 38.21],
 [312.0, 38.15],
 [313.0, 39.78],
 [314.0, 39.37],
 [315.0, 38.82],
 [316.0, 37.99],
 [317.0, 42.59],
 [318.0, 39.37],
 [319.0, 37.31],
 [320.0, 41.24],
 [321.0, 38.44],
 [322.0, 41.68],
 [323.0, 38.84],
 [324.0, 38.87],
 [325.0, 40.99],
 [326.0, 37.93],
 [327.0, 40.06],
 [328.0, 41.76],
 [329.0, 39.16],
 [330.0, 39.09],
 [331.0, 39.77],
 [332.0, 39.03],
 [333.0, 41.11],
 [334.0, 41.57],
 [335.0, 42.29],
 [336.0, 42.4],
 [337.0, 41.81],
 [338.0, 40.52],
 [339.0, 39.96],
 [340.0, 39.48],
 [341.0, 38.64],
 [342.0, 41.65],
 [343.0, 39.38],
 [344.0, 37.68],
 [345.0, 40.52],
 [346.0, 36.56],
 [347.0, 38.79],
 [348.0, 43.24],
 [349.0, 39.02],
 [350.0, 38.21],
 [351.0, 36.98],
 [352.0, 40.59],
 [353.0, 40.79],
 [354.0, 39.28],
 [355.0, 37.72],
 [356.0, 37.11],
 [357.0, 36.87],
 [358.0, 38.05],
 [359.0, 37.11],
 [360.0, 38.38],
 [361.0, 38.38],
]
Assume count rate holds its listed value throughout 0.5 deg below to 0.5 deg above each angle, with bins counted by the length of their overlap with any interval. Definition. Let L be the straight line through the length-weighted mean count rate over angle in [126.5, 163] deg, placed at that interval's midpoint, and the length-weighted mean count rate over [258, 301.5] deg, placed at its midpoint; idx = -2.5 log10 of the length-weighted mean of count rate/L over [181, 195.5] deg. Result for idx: 0.05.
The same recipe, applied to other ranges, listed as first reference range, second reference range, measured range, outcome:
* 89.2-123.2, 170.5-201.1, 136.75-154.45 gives 0.04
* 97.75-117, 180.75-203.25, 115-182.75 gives 0.07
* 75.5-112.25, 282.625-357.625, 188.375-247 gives 0.04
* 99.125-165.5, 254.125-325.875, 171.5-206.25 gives 0.03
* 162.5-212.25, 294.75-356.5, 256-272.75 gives -0.20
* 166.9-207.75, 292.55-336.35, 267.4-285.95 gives -0.19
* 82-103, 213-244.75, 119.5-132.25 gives 0.20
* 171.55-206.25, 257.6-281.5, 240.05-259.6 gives 0.10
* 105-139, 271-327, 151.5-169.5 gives 0.02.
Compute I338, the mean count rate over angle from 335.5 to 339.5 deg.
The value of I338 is 41.2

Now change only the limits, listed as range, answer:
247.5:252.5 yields 44.8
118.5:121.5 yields 38.9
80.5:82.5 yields 55.6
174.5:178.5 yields 46.5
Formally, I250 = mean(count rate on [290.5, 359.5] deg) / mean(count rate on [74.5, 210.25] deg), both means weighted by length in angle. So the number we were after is 0.8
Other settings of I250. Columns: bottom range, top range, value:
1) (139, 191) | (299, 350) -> 0.89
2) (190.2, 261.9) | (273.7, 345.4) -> 0.93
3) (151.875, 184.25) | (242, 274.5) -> 1.06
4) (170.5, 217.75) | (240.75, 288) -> 1.05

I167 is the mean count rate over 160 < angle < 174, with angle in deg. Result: 44.6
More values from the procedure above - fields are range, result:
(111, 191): 45.7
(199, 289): 47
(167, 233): 45.4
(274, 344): 42.4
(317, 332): 39.7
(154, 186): 45.4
